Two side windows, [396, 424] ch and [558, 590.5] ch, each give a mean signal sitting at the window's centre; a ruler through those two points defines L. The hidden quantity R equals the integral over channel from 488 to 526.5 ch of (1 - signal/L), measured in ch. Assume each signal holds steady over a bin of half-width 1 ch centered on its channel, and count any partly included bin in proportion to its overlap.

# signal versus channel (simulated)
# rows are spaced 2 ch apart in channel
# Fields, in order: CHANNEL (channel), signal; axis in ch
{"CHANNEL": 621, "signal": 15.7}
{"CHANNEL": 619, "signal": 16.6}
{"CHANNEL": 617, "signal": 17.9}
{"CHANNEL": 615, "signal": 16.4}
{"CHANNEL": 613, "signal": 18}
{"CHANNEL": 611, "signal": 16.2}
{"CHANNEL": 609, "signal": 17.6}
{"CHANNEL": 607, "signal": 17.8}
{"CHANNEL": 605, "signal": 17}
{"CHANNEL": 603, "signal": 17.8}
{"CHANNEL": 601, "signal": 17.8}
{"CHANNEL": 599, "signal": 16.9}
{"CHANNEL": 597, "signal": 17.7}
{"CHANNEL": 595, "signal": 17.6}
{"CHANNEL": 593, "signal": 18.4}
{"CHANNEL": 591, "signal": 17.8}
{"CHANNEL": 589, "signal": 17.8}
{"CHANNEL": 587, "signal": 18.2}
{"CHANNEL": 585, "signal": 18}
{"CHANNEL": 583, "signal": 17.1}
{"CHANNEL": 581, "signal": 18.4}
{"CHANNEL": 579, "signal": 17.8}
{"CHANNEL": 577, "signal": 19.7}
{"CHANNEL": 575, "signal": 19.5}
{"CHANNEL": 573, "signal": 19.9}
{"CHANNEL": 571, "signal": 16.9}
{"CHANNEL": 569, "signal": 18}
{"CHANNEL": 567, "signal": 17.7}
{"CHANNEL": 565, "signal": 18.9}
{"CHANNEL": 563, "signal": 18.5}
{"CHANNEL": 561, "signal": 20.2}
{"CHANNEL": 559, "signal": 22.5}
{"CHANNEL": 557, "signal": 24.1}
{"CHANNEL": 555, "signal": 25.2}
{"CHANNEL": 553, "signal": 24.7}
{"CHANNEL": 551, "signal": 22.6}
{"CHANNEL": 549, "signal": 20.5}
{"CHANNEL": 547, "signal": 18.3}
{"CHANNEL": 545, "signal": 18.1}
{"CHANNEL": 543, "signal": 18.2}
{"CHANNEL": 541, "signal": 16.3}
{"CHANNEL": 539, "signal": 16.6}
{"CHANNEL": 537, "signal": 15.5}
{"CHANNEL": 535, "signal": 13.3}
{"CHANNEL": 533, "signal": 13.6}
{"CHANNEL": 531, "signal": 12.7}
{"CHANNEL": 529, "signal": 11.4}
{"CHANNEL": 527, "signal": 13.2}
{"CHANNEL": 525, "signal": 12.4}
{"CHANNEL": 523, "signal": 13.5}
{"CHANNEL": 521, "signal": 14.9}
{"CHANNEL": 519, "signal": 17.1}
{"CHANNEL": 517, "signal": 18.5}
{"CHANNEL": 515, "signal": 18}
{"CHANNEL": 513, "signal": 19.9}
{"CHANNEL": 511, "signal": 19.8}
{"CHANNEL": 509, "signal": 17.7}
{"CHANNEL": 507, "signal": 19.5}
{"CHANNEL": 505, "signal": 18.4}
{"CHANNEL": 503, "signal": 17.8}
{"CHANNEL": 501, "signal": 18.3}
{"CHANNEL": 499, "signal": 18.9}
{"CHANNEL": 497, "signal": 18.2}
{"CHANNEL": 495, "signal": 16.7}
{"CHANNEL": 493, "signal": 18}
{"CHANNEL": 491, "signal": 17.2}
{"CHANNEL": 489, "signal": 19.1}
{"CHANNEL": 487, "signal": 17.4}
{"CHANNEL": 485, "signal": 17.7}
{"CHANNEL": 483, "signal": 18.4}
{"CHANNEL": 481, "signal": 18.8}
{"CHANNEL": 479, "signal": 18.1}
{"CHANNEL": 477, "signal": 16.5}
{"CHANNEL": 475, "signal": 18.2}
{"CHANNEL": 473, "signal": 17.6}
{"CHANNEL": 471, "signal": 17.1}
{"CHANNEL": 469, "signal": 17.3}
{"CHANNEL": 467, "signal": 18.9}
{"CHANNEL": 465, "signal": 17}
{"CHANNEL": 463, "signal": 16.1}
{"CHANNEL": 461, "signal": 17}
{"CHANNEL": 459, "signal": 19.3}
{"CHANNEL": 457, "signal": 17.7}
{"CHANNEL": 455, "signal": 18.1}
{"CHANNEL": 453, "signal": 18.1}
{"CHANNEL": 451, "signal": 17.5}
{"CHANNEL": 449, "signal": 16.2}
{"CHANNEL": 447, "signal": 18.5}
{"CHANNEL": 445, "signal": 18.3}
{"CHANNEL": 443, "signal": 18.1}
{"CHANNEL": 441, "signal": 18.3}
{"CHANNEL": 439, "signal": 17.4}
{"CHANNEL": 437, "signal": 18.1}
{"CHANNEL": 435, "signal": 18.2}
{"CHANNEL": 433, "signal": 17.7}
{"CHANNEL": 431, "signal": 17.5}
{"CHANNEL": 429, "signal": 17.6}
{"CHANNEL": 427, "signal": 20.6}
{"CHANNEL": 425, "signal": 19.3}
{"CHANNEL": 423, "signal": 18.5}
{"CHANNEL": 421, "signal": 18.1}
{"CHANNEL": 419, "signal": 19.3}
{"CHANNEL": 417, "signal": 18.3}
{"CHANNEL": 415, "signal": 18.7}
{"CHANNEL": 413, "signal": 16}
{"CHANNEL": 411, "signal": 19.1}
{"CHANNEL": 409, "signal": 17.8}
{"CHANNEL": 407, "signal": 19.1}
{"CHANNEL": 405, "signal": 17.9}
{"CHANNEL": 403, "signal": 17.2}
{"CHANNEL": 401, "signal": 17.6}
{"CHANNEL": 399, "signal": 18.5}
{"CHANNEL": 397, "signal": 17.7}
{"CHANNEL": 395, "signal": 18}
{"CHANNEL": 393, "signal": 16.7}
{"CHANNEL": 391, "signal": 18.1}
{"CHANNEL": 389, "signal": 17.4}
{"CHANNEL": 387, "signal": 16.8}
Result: 2.0 ch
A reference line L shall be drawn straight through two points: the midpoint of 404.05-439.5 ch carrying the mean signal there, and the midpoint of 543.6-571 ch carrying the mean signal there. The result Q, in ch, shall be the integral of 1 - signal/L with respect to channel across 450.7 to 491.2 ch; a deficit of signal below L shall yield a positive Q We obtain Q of 2.8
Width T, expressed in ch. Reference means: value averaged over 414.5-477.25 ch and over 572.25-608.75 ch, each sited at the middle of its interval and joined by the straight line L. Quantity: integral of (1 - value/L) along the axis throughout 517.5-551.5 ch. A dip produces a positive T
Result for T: 4.3 ch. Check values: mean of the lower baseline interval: 18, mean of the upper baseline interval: 18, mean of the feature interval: 15.7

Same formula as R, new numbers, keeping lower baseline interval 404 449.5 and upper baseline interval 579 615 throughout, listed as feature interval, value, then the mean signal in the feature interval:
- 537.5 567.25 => -4.0 ch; 20.1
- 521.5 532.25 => 3.1 ch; 12.8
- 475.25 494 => 0.1 ch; 17.9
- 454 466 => 0.4 ch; 17.5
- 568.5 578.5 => -0.6 ch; 18.8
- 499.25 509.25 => -0.3 ch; 18.4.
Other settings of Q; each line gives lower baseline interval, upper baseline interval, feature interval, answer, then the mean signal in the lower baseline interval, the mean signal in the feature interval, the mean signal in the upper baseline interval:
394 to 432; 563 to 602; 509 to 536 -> 4.2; 18.3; 15.3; 18.1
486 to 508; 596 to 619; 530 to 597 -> -3.4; 18.1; 18.6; 17.3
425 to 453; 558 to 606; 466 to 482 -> 0.3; 18.1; 17.8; 18.3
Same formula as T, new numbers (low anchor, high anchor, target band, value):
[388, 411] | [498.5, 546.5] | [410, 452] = -1.6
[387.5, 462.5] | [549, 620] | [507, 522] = 0.3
